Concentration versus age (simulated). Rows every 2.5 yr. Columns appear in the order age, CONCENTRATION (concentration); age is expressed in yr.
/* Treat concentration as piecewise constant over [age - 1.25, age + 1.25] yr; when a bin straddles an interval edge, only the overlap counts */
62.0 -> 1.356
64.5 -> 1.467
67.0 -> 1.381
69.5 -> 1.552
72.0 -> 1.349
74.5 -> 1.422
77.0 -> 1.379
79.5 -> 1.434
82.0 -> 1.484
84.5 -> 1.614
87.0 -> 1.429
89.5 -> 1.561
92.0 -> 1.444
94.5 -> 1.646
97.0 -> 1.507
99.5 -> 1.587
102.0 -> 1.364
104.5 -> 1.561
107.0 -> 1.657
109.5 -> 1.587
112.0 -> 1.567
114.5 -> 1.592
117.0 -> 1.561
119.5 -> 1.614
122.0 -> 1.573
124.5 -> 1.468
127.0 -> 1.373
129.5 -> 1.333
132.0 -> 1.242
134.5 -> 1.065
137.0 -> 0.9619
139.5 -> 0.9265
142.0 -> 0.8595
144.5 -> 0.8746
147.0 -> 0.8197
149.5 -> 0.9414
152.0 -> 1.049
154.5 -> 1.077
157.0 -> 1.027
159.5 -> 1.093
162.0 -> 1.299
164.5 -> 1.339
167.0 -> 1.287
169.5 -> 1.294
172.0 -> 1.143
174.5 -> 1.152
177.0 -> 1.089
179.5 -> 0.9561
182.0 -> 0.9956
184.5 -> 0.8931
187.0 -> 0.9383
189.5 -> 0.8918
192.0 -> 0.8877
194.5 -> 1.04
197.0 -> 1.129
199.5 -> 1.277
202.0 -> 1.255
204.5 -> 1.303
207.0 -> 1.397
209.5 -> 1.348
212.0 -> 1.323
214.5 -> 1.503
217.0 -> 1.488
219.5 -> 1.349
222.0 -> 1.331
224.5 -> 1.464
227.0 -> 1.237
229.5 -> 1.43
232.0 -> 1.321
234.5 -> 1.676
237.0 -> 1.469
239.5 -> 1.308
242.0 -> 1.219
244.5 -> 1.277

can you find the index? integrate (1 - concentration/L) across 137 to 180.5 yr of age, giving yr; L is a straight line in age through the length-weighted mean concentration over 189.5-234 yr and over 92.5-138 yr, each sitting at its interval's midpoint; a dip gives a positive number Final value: 9.87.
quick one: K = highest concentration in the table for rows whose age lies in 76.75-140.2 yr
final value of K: 1.657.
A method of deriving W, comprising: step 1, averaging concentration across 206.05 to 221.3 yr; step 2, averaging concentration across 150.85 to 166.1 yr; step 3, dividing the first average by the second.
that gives 1.22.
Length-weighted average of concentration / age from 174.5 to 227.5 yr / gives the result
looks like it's 1.19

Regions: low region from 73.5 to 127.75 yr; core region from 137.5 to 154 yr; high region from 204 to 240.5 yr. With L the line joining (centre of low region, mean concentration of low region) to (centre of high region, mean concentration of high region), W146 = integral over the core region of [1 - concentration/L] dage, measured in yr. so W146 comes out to 6.2 yr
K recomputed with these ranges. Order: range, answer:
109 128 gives 1.614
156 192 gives 1.339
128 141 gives 1.333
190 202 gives 1.277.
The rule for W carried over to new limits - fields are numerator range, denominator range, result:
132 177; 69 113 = 0.71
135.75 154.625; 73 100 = 0.62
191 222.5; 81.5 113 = 0.83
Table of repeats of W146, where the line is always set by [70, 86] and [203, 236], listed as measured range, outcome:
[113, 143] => 2.72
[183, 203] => 5.28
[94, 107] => -0.86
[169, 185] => 3.86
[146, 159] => 3.93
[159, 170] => 1.14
